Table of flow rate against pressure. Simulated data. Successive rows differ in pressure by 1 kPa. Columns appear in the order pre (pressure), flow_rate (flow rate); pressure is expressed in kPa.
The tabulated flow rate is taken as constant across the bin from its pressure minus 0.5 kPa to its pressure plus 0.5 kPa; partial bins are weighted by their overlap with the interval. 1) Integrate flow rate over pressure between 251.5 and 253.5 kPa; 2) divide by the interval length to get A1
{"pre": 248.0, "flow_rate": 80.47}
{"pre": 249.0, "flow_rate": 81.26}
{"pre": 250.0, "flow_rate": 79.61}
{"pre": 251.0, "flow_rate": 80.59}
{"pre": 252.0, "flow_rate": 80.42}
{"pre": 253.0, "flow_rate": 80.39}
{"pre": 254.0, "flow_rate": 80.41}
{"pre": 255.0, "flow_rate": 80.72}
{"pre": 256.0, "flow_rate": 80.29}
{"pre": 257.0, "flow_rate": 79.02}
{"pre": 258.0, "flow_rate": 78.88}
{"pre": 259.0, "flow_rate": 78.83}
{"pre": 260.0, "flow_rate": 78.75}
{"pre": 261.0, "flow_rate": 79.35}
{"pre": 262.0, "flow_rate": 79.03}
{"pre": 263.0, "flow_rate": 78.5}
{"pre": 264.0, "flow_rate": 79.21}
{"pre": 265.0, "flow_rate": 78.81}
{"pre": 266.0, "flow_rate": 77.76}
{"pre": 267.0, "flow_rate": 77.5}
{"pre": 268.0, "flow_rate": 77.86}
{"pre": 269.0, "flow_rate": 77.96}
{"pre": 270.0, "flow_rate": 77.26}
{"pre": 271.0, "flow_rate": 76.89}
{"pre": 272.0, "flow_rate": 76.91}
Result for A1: 80.4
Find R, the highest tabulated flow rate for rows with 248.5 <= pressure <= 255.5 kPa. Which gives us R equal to 81.26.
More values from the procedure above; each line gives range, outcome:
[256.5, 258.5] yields 79.02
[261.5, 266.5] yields 79.21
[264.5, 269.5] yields 78.81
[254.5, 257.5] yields 80.72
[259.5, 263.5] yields 79.35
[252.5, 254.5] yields 80.41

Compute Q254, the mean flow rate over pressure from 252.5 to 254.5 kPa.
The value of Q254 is 80.4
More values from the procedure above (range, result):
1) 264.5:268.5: 78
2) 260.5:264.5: 79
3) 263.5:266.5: 78.6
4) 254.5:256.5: 80.5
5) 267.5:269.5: 77.9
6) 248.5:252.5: 80.5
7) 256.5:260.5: 78.9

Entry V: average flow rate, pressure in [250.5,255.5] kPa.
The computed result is 80.5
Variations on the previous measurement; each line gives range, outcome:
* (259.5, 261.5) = 79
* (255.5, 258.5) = 79.4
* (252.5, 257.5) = 80.2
